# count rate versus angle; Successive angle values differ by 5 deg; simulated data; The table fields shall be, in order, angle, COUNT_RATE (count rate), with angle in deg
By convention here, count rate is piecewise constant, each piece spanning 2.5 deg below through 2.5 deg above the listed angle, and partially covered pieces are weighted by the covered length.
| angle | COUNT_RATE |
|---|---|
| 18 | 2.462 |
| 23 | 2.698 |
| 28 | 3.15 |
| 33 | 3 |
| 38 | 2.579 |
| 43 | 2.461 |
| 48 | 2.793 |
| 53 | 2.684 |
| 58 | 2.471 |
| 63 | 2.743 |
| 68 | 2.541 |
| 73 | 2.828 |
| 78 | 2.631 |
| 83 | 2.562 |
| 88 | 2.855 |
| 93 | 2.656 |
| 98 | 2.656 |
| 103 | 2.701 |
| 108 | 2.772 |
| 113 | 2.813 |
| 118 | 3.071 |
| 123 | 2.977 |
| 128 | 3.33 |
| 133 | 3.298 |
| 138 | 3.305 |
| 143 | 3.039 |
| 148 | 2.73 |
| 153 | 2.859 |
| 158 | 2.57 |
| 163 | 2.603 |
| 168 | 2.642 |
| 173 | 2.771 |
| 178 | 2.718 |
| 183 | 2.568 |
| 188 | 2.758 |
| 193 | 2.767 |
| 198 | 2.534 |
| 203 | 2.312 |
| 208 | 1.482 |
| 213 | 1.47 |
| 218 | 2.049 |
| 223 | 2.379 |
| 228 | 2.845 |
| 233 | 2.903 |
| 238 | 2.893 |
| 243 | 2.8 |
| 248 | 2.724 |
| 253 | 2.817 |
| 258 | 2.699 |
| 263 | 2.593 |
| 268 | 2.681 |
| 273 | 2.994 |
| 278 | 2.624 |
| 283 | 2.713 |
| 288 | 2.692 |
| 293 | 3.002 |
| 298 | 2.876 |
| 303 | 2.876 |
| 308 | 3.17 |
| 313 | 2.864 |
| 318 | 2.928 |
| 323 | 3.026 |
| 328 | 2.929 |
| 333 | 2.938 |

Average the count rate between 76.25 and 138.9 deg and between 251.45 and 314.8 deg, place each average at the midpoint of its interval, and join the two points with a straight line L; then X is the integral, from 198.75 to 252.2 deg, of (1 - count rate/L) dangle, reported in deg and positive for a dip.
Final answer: 8.2 deg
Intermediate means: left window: 2.89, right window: 2.81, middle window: 2.4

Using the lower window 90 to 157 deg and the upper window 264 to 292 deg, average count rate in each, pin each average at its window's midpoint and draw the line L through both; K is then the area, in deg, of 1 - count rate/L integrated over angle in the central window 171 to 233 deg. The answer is 9.5 deg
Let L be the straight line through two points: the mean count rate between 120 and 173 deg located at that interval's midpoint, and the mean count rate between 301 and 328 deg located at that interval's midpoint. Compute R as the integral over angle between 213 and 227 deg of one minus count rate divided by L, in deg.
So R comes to 3.79 deg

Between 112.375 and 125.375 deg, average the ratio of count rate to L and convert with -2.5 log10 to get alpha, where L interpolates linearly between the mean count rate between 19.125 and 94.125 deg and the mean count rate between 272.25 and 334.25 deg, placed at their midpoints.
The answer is -0.08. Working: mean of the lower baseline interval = 2.71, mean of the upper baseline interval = 2.89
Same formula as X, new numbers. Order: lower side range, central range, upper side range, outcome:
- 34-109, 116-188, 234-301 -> -4.6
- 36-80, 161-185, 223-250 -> 0.6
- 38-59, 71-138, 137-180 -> -4.3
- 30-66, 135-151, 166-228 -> -3.4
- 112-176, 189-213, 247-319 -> 5.5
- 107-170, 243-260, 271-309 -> 0.7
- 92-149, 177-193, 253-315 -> 1.2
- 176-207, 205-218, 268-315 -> 5.0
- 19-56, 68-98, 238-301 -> 0.7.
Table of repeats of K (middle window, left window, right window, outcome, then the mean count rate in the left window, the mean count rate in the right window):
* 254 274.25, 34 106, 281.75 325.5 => 1.0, 2.66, 2.91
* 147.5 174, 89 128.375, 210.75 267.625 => 0.5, 2.85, 2.57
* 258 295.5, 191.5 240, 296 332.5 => -0.4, 2.35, 2.95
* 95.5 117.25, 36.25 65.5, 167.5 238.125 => -1.7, 2.62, 2.45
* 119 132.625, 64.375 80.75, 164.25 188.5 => -2.5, 2.67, 2.68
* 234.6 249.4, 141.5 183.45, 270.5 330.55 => 0.0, 2.72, 2.89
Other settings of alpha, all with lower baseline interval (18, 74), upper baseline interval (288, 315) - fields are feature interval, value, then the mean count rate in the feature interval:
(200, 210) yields 0.41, 1.95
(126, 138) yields -0.19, 3.31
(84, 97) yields 0.01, 2.72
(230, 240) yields -0.01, 2.9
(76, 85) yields 0.06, 2.6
